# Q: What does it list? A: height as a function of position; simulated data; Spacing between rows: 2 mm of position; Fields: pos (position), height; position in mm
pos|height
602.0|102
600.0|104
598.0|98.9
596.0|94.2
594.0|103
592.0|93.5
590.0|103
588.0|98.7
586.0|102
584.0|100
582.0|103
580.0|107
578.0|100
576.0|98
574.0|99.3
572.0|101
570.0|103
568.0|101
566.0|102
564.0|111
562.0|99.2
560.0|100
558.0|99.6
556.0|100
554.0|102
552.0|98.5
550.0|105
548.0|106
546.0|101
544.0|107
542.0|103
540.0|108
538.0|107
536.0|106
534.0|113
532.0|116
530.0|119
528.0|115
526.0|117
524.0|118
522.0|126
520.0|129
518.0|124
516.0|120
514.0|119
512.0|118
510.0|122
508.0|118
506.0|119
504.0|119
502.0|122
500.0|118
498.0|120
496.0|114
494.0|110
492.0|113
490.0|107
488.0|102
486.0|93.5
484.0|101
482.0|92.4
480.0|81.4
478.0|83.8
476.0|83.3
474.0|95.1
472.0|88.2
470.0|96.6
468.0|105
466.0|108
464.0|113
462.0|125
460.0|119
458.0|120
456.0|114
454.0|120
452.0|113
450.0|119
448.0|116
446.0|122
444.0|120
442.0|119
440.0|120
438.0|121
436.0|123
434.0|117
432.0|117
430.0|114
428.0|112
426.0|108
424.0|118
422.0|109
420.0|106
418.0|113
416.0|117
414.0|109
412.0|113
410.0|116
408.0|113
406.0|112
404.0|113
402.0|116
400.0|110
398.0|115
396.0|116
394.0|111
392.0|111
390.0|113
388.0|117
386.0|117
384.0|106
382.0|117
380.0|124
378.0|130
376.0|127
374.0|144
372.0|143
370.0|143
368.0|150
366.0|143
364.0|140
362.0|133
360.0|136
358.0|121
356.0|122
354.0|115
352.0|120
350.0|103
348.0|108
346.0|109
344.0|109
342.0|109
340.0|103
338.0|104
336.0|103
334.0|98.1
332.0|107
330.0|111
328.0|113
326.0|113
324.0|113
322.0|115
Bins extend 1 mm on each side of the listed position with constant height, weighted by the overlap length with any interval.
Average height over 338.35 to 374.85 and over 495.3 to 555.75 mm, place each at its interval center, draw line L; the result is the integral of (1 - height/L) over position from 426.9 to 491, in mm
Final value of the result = 5.2 mm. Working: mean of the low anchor 125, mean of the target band 109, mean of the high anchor 114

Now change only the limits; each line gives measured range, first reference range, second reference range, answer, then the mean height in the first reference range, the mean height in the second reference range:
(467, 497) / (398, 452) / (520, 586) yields 3.6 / 115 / 106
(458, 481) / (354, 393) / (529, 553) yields 3.1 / 128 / 107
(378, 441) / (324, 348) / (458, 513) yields -4.3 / 107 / 107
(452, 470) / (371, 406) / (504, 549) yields 0.4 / 119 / 115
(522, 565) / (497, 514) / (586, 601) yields 1.3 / 119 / 99.5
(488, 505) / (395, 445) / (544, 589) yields -1.0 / 115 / 102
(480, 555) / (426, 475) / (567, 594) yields -3.2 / 114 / 101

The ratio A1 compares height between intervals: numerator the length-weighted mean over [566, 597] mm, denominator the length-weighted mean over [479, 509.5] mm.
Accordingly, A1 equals 0.92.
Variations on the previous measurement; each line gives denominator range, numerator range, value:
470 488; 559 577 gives 1.12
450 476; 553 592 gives 0.93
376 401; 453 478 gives 0.92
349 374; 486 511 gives 0.87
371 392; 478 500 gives 0.84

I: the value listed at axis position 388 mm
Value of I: 117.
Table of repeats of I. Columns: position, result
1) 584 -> 100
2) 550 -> 105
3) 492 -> 113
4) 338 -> 104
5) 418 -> 113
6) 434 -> 117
